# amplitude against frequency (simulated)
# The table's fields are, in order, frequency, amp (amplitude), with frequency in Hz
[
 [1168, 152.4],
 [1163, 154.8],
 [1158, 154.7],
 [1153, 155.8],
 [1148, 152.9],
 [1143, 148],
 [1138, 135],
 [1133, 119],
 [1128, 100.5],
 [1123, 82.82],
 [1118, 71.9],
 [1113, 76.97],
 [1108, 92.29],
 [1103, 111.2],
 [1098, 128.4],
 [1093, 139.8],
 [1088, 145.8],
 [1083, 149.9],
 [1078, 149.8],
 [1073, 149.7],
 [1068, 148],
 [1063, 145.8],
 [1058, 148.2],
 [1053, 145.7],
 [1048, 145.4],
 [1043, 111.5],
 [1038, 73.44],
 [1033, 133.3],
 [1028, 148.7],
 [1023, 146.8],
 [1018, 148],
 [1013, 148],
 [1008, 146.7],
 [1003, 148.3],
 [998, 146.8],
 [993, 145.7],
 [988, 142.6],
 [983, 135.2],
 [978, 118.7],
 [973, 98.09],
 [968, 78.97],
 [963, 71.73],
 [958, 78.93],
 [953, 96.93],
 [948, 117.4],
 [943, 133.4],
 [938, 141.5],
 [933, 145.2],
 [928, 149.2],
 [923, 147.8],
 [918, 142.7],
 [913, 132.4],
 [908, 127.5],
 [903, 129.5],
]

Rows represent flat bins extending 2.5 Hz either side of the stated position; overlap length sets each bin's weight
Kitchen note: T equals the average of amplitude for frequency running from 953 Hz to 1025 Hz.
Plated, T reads 124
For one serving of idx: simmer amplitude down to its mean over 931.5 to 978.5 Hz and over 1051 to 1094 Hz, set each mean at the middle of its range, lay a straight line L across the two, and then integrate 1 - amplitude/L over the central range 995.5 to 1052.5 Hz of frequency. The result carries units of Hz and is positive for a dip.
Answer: -2.9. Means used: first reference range 107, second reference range 147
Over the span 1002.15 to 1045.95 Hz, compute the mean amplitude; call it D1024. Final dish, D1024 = 133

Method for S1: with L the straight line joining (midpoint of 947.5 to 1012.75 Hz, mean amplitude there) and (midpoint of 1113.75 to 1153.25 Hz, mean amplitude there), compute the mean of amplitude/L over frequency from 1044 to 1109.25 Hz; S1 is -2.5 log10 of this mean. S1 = -0.18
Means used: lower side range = 118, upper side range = 117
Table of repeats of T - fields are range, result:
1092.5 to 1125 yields 98.3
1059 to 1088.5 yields 148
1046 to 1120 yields 130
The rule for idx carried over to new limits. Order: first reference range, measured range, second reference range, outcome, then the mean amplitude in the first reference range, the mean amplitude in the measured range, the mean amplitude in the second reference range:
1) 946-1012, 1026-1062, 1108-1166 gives -3.07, 118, 130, 122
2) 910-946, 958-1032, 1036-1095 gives 5.86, 141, 129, 138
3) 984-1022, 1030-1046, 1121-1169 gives 3.89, 146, 109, 136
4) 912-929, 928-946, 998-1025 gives 0.43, 143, 141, 148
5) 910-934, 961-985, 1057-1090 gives 7.36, 143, 100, 148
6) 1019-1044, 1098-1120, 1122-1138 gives 3.67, 125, 93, 108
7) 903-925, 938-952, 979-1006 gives 1.37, 136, 125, 142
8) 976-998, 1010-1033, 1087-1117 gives -2.95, 137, 146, 112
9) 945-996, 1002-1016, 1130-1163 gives -3.70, 109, 148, 144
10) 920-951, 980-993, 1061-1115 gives -0.33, 138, 139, 131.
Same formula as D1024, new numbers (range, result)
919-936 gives 147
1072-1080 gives 150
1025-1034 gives 143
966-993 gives 118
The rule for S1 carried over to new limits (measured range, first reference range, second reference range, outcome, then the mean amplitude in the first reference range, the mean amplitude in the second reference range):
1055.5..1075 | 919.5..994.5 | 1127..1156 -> -0.14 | 120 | 137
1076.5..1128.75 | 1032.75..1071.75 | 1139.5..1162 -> 0.24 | 132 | 152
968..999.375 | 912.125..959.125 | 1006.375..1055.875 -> 0.05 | 130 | 135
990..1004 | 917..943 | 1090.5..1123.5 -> -0.15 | 144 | 102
